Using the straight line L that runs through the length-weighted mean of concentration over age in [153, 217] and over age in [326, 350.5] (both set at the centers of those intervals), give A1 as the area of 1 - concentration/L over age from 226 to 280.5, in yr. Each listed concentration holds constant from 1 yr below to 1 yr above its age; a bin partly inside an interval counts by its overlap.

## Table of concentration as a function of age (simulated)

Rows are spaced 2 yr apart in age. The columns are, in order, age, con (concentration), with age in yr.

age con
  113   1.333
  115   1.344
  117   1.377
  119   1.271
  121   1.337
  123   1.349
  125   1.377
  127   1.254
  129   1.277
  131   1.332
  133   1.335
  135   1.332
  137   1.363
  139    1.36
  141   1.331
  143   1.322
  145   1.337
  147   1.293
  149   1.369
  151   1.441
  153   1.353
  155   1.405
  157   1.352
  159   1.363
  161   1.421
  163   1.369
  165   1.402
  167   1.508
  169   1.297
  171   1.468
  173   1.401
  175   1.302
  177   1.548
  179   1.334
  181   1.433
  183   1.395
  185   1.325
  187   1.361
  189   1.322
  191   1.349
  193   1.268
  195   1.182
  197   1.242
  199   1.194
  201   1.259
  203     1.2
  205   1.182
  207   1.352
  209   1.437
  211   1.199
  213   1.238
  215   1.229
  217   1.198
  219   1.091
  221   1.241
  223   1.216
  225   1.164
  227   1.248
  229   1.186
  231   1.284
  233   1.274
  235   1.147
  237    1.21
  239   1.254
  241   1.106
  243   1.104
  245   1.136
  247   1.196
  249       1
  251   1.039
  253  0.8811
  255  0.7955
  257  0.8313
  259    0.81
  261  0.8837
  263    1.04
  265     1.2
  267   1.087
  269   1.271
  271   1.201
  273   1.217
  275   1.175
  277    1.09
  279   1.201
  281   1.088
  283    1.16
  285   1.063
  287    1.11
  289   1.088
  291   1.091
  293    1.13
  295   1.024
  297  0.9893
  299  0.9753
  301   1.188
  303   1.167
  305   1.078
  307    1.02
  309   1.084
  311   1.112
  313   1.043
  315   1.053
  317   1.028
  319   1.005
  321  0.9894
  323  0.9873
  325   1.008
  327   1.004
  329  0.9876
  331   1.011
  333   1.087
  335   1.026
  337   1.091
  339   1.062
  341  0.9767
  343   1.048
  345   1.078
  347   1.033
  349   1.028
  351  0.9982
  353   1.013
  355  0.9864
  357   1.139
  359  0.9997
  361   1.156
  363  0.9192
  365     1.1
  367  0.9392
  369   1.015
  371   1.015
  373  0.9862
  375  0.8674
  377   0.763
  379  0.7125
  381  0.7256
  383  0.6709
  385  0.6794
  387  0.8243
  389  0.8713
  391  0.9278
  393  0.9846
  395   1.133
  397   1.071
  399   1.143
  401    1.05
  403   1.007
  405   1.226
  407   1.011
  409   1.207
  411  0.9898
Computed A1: 4.3 yr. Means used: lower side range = 1.33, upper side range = 1.04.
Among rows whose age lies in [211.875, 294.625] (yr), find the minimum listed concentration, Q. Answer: 0.7955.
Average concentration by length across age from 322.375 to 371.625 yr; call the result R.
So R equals 1.03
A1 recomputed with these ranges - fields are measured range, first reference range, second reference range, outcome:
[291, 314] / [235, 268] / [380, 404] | -1.8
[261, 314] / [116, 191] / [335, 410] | 1.2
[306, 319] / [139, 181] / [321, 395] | 0.1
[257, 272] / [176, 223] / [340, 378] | 1.5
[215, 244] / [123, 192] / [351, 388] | 0.4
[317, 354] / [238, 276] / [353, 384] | -1.9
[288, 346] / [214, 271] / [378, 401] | -2.8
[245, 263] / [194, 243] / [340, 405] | 3.3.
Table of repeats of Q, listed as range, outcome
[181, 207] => 1.182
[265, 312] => 0.9753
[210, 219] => 1.091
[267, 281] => 1.087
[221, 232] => 1.164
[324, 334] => 0.9876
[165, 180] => 1.297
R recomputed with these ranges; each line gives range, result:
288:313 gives 1.08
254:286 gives 1.07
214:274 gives 1.12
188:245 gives 1.23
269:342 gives 1.08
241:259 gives 0.993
